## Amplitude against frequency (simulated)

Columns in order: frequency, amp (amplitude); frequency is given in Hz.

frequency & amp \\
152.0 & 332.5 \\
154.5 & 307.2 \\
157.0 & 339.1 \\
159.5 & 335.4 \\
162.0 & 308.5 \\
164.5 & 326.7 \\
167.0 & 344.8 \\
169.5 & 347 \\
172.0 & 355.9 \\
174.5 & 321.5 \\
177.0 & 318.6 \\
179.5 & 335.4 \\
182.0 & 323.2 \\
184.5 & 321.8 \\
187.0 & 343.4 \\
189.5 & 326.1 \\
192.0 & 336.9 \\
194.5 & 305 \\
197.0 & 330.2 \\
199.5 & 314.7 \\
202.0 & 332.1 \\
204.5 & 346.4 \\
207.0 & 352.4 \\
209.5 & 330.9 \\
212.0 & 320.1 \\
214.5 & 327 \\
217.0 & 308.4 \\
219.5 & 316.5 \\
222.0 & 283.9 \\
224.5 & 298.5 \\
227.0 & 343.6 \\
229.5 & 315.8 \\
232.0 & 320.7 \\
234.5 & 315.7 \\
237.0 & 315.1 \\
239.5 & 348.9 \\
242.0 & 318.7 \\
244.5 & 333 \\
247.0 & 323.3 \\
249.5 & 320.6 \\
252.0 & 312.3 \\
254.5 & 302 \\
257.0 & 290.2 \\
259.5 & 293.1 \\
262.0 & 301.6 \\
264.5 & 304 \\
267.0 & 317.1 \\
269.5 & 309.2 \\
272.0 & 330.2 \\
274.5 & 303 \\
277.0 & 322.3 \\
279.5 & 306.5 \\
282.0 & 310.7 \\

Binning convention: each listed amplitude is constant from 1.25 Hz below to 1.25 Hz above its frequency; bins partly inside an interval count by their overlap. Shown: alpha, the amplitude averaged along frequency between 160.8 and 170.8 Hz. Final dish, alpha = 332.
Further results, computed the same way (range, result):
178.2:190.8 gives 330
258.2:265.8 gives 300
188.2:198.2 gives 325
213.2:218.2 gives 318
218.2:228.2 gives 310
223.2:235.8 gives 319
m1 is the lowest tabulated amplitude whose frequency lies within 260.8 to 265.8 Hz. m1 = 301.6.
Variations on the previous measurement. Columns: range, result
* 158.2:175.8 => 308.5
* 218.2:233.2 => 283.9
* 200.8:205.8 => 332.1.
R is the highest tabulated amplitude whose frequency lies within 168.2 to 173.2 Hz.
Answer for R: 355.9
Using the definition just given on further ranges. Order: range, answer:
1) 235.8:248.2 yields 348.9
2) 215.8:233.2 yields 343.6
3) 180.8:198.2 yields 343.4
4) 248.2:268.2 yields 320.6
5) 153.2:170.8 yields 347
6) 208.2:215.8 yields 330.9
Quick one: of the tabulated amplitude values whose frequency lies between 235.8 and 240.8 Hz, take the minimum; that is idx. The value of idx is 315.1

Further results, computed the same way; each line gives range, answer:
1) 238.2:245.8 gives 318.7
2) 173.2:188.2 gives 318.6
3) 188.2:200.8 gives 305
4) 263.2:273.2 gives 304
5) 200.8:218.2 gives 308.4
